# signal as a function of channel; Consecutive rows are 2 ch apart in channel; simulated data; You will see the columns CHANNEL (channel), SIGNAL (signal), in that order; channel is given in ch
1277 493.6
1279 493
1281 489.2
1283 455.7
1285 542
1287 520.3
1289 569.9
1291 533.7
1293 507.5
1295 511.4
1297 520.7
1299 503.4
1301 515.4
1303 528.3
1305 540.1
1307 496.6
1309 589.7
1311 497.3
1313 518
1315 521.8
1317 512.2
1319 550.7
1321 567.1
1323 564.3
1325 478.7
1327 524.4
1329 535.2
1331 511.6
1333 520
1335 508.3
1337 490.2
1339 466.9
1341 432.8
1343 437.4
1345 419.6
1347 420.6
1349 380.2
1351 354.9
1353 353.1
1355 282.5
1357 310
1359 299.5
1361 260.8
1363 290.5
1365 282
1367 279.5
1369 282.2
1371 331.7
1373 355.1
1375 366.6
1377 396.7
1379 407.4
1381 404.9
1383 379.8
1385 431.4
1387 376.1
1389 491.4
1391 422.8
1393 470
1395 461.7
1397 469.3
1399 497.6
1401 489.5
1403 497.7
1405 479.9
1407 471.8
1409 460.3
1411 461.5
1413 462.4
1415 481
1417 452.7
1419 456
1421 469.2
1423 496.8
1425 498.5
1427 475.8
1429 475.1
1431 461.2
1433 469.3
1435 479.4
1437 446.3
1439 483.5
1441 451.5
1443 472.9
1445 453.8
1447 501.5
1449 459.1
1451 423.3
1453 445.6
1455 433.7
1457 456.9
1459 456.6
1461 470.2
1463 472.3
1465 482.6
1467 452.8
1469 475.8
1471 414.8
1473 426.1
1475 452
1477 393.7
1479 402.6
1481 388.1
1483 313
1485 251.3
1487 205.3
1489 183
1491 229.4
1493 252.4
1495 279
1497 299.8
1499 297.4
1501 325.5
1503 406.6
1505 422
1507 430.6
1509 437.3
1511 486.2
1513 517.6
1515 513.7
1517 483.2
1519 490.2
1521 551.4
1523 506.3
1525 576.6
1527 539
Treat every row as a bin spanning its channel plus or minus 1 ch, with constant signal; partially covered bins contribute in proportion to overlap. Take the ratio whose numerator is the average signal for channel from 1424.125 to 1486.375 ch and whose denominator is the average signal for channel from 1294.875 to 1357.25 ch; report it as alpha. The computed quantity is 0.92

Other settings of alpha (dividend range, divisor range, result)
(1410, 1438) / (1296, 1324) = 0.89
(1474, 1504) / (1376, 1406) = 0.70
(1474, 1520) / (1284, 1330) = 0.70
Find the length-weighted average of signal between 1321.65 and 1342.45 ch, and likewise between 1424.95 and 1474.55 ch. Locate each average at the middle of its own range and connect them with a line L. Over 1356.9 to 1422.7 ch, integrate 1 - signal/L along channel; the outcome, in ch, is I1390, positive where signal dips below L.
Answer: 9.7 ch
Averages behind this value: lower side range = 503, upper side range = 461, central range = 410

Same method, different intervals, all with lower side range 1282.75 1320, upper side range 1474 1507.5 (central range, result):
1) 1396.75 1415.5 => -2.9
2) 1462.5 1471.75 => -2.9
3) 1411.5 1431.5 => -3.8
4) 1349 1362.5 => 4.4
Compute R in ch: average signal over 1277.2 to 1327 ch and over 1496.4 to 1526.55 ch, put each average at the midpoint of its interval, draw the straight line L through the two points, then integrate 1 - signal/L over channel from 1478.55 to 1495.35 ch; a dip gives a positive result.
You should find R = 6.8 ch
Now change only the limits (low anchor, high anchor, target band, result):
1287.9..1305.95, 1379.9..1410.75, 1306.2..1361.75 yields 4.7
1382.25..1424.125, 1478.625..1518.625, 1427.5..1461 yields -3.6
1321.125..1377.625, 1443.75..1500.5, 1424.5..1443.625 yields -4.0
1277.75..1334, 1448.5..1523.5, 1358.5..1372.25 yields 5.5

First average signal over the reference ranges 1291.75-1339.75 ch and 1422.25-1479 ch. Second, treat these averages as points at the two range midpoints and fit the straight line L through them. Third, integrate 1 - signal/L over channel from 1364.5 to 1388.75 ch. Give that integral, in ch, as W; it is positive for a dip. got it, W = 6.34 ch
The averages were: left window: 520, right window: 459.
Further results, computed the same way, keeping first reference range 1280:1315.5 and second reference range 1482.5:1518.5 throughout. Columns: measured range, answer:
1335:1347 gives 0.8 ch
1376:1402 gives 0.4 ch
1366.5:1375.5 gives 2.7 ch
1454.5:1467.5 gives -2.5 ch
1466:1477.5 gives -1.8 ch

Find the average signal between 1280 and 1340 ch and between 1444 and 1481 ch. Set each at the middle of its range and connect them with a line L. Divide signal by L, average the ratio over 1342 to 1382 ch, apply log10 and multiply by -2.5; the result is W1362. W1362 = 0.39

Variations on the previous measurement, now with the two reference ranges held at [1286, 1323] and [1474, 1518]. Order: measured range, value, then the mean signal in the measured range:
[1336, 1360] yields 0.26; 387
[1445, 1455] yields -0.13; 455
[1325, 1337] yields -0.02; 514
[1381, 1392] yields 0.10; 419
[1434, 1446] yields -0.13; 465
